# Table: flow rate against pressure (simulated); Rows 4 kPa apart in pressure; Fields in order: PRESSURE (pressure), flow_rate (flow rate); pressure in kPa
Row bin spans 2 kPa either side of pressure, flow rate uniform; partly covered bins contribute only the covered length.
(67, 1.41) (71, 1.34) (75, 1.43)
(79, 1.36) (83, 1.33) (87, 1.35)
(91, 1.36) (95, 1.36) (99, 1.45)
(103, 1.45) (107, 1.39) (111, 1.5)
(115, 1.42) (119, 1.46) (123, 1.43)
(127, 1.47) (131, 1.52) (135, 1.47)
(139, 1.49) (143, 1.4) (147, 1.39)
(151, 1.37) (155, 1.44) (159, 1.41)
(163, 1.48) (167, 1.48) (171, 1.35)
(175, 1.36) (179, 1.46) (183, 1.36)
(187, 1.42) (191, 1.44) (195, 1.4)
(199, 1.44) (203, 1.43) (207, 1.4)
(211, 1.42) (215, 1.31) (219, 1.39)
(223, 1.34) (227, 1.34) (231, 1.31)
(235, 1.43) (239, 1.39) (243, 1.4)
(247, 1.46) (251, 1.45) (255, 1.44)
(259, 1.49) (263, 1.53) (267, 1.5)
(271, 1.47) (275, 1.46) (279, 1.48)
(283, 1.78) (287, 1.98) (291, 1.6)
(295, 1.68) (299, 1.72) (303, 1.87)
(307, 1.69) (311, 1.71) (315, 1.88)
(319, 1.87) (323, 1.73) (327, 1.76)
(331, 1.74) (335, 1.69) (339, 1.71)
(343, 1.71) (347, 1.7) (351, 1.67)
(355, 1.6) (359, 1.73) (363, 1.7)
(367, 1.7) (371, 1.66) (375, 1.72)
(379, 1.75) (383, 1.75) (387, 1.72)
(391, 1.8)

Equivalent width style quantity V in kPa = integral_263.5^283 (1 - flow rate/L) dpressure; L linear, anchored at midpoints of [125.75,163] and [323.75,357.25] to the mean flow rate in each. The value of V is 1.2 kPa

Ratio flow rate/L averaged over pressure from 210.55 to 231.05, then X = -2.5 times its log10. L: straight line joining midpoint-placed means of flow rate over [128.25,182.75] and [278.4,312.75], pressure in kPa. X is 0.16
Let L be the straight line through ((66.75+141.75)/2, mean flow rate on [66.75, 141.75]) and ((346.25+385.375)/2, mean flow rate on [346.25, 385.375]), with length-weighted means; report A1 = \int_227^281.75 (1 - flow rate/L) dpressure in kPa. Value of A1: 4.6 kPa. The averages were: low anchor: 1.42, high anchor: 1.7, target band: 1.45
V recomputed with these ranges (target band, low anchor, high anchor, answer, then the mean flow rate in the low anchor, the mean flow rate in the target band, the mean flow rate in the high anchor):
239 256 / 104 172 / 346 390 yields 1.45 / 1.44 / 1.43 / 1.7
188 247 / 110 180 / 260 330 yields 6.28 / 1.44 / 1.39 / 1.69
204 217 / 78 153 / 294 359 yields 1.50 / 1.42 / 1.38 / 1.73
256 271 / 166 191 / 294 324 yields 1.34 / 1.4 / 1.5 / 1.77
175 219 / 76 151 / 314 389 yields 3.51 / 1.42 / 1.41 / 1.72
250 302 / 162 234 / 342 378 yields -1.79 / 1.4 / 1.59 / 1.69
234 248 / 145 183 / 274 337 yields 1.50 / 1.41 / 1.42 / 1.73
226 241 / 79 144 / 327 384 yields 1.87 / 1.43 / 1.37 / 1.7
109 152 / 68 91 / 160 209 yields -1.82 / 1.36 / 1.45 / 1.42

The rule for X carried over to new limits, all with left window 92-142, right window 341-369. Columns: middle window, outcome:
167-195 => 0.080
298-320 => -0.094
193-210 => 0.085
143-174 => 0.056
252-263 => 0.081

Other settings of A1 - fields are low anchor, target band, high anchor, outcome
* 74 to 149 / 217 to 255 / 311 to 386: 4.5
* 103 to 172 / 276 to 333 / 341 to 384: -3.9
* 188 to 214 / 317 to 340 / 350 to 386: -1.7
